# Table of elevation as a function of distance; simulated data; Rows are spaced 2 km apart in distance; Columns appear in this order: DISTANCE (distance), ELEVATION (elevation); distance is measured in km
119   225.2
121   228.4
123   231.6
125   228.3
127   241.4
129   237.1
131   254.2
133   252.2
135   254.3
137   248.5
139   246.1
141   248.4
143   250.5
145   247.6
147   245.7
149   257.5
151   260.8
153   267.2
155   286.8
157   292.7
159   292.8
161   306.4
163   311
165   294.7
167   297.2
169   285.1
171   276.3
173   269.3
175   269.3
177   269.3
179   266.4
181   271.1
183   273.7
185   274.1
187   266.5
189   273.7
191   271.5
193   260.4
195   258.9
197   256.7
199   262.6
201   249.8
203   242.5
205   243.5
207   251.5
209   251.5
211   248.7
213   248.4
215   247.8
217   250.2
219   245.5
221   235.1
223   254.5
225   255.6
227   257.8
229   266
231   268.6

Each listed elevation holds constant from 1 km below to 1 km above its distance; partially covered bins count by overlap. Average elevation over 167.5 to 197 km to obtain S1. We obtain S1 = 270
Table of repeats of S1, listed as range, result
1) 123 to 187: 266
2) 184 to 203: 263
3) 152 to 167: 293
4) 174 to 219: 259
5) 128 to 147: 249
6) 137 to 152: 251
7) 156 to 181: 285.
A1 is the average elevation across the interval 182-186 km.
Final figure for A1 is 274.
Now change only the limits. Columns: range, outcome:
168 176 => 275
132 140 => 250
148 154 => 262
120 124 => 230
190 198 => 262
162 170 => 297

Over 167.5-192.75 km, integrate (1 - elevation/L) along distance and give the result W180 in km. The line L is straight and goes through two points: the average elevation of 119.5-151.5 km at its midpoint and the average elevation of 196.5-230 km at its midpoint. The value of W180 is -2.4 km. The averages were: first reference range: 245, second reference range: 251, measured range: 272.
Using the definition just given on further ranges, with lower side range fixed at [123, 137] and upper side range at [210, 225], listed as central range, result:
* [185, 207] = -1.1 km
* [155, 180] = -4.1 km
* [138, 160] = -1.7 km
